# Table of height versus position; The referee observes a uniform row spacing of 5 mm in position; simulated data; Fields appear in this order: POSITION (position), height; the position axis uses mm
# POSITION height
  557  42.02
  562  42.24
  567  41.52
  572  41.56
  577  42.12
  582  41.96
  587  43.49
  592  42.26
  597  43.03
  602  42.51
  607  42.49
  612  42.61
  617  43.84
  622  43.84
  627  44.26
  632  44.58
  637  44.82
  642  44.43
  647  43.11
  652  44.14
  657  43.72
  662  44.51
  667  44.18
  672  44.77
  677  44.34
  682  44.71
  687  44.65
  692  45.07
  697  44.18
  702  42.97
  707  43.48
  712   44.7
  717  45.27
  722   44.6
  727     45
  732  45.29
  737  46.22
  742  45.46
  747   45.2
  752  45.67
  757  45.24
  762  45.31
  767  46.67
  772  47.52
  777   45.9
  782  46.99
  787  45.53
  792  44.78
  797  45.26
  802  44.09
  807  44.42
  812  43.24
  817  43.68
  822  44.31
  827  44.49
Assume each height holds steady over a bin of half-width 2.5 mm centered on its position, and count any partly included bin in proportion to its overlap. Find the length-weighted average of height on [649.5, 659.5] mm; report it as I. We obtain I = 43.9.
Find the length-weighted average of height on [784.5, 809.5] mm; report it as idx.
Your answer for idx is 44.8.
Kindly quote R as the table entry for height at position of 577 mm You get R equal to 42.12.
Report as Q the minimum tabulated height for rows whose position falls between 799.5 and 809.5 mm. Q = 44.09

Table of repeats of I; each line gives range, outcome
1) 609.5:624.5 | 43.4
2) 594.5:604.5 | 42.8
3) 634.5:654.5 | 44.1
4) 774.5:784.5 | 46.4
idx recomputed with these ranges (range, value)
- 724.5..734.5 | 45.1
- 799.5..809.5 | 44.3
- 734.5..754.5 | 45.6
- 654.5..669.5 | 44.1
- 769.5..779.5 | 46.7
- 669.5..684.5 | 44.6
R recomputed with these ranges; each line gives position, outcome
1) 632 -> 44.58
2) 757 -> 45.24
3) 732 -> 45.29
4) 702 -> 42.97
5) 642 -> 44.43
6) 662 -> 44.51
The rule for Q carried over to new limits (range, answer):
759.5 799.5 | 44.78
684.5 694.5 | 44.65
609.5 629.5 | 42.61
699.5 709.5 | 42.97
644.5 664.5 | 43.11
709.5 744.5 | 44.6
